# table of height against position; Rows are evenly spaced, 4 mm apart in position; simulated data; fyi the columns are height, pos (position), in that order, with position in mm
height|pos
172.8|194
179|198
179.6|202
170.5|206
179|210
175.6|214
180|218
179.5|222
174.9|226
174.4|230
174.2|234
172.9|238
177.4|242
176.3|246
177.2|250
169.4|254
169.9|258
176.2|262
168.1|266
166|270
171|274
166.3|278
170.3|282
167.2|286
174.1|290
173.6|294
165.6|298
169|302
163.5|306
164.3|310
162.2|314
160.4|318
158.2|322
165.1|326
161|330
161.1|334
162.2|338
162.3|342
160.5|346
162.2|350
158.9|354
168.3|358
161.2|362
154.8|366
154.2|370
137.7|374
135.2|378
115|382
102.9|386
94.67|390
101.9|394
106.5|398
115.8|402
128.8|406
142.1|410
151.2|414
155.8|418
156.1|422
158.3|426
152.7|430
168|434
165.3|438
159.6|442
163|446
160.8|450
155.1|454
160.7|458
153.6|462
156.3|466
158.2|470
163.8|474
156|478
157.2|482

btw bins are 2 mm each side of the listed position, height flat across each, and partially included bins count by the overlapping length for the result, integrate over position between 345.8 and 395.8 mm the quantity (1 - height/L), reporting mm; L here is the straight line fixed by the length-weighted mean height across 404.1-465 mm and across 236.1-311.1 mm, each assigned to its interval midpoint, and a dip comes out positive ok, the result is 7.2 mm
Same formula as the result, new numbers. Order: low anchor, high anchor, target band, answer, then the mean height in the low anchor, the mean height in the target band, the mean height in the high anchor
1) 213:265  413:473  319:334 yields 0.6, 175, 161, 159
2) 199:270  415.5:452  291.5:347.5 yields 1.6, 175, 164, 160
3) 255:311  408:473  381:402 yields 7.3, 169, 105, 157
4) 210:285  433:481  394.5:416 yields 4.8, 173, 127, 160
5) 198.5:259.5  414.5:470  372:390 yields 4.8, 176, 120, 159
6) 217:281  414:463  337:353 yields 0.4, 173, 162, 159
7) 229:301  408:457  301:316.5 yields 0.3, 172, 164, 157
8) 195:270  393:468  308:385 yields 2.2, 175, 155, 149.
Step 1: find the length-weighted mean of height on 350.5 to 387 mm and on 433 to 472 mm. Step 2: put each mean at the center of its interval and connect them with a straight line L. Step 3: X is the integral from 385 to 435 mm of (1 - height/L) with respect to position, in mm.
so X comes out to 6.3 mm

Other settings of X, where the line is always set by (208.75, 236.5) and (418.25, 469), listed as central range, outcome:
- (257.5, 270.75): 0.22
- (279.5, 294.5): 0.05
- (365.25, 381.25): 2.17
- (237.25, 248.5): -0.05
